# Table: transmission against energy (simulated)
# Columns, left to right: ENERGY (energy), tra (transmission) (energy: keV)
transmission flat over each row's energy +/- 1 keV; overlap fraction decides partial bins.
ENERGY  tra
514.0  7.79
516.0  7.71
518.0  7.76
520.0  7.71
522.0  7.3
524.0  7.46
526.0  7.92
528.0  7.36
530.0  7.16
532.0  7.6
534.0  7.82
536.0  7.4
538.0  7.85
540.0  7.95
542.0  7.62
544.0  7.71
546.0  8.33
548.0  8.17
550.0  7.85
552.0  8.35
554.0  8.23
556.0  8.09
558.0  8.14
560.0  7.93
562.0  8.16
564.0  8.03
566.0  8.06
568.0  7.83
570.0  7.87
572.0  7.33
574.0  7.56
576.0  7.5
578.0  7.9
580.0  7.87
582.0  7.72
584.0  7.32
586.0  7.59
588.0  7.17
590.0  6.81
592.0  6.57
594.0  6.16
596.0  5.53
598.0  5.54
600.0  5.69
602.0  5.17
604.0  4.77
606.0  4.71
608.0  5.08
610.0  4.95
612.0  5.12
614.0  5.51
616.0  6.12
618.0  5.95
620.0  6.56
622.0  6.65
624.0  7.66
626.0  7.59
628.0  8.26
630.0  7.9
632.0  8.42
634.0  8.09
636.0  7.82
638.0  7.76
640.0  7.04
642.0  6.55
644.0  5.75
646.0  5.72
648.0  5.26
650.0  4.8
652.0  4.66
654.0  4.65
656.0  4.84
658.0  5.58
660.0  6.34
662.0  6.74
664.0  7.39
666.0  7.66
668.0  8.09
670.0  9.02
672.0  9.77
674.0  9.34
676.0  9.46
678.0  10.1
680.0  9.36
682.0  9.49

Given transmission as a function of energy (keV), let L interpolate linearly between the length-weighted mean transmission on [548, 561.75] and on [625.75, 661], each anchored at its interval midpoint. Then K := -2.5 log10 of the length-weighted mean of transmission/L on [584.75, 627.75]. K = 0.17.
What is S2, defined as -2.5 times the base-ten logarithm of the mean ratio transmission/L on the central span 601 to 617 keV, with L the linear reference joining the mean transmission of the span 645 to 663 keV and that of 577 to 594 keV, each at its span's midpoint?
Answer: 0.269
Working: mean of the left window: 7.3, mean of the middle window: 5.18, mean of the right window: 5.4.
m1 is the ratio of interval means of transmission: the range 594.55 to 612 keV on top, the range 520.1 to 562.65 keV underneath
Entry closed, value 0.66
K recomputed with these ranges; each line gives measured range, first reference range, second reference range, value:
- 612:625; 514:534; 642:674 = 0.09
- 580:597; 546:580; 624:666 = 0.09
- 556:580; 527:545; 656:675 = -0.03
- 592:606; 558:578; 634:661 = 0.28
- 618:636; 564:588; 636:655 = -0.19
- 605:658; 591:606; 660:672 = 0.06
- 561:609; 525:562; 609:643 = 0.09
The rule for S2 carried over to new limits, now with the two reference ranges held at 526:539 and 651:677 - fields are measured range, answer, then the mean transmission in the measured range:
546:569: -0.08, 8.09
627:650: 0.03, 7.04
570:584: -0.03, 7.64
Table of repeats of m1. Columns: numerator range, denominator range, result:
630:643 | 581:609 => 1.25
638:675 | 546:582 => 0.84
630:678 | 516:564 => 0.90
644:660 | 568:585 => 0.68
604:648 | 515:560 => 0.84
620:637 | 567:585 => 1.01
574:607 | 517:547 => 0.85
